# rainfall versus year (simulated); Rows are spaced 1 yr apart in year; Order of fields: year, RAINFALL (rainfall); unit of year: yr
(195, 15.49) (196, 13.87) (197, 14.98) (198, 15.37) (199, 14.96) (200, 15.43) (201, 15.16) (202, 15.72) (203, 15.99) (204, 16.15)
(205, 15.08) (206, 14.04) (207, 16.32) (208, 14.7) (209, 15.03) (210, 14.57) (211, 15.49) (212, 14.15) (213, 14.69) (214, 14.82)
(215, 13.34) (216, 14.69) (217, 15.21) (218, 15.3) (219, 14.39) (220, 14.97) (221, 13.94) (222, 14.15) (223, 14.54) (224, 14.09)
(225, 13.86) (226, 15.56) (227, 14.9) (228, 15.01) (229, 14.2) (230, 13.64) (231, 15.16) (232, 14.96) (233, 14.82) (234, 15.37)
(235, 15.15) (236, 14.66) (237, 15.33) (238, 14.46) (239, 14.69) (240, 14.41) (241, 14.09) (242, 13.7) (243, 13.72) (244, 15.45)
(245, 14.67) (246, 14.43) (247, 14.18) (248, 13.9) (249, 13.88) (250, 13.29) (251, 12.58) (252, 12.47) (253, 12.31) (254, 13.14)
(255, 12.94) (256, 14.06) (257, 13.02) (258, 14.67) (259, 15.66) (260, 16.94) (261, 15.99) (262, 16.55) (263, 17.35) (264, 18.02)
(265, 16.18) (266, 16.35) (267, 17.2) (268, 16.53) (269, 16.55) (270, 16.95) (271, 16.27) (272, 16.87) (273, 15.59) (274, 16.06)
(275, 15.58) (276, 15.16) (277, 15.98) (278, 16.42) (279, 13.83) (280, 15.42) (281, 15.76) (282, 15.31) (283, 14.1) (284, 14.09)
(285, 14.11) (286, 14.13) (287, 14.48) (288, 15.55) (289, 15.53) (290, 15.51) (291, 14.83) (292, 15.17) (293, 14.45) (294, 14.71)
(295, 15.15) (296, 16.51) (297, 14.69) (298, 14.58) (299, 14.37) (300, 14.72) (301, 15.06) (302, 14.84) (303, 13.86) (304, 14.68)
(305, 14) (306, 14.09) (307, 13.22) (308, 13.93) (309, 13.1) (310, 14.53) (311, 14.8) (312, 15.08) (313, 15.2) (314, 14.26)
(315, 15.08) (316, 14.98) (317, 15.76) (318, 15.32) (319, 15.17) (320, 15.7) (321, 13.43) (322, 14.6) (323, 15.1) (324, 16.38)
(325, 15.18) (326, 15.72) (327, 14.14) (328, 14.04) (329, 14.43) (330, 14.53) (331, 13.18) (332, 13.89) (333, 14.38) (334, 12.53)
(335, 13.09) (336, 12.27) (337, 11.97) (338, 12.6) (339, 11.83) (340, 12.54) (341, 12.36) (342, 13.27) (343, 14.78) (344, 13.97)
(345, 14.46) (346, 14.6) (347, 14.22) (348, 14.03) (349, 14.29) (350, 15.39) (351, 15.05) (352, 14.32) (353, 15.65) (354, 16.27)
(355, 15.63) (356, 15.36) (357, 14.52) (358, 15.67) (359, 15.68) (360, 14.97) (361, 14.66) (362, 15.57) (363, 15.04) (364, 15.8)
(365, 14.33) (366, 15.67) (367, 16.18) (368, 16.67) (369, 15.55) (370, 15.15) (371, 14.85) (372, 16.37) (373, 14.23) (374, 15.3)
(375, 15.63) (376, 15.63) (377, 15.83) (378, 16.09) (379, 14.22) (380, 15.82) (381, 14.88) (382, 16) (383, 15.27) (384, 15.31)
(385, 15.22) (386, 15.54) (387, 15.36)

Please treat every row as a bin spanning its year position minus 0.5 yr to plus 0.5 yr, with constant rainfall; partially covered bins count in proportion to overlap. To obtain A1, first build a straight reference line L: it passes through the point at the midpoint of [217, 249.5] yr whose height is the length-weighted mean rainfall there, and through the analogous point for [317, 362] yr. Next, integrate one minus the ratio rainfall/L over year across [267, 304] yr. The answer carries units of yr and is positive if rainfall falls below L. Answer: -2.0 yr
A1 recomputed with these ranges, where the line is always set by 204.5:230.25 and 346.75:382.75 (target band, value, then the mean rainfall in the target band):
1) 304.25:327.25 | 0.53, 14.7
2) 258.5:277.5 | -1.96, 16.4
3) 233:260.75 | 1.05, 14.2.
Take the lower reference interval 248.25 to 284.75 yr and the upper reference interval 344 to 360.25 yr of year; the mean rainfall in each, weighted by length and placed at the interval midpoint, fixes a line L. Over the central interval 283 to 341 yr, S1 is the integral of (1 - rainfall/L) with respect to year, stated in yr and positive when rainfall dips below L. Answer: 2.7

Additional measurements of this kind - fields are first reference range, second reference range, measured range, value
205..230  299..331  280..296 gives -0.3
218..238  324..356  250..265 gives -0.2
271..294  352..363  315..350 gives 2.7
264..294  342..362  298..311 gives 0.9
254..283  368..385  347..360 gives 0.3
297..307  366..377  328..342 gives 1.8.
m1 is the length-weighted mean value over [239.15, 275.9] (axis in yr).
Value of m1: 15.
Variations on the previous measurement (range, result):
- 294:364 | 14.5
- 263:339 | 14.9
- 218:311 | 14.8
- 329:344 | 13.2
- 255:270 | 16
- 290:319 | 14.7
